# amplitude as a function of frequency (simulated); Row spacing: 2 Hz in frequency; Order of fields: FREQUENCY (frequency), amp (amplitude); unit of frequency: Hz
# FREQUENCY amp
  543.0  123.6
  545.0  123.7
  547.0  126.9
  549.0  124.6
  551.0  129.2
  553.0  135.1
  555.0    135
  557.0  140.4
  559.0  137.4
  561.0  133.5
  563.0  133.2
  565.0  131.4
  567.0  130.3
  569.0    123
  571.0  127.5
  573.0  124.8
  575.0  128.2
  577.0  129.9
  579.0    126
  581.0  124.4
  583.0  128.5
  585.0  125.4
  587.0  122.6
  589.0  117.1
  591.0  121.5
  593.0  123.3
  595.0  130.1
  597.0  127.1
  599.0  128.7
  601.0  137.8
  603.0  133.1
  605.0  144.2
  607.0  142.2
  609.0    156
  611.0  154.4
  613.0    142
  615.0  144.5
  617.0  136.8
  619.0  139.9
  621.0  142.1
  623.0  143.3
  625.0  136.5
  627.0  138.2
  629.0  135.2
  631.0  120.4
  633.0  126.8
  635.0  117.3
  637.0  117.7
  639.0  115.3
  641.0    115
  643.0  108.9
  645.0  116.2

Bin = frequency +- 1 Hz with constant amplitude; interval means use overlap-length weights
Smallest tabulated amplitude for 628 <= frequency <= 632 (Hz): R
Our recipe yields 120.4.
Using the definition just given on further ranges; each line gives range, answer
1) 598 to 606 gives 128.7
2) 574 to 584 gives 124.4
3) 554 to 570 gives 123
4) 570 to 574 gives 124.8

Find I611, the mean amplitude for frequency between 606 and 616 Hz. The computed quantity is 148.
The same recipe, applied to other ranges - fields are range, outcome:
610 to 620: 144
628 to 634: 127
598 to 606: 136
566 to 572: 127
